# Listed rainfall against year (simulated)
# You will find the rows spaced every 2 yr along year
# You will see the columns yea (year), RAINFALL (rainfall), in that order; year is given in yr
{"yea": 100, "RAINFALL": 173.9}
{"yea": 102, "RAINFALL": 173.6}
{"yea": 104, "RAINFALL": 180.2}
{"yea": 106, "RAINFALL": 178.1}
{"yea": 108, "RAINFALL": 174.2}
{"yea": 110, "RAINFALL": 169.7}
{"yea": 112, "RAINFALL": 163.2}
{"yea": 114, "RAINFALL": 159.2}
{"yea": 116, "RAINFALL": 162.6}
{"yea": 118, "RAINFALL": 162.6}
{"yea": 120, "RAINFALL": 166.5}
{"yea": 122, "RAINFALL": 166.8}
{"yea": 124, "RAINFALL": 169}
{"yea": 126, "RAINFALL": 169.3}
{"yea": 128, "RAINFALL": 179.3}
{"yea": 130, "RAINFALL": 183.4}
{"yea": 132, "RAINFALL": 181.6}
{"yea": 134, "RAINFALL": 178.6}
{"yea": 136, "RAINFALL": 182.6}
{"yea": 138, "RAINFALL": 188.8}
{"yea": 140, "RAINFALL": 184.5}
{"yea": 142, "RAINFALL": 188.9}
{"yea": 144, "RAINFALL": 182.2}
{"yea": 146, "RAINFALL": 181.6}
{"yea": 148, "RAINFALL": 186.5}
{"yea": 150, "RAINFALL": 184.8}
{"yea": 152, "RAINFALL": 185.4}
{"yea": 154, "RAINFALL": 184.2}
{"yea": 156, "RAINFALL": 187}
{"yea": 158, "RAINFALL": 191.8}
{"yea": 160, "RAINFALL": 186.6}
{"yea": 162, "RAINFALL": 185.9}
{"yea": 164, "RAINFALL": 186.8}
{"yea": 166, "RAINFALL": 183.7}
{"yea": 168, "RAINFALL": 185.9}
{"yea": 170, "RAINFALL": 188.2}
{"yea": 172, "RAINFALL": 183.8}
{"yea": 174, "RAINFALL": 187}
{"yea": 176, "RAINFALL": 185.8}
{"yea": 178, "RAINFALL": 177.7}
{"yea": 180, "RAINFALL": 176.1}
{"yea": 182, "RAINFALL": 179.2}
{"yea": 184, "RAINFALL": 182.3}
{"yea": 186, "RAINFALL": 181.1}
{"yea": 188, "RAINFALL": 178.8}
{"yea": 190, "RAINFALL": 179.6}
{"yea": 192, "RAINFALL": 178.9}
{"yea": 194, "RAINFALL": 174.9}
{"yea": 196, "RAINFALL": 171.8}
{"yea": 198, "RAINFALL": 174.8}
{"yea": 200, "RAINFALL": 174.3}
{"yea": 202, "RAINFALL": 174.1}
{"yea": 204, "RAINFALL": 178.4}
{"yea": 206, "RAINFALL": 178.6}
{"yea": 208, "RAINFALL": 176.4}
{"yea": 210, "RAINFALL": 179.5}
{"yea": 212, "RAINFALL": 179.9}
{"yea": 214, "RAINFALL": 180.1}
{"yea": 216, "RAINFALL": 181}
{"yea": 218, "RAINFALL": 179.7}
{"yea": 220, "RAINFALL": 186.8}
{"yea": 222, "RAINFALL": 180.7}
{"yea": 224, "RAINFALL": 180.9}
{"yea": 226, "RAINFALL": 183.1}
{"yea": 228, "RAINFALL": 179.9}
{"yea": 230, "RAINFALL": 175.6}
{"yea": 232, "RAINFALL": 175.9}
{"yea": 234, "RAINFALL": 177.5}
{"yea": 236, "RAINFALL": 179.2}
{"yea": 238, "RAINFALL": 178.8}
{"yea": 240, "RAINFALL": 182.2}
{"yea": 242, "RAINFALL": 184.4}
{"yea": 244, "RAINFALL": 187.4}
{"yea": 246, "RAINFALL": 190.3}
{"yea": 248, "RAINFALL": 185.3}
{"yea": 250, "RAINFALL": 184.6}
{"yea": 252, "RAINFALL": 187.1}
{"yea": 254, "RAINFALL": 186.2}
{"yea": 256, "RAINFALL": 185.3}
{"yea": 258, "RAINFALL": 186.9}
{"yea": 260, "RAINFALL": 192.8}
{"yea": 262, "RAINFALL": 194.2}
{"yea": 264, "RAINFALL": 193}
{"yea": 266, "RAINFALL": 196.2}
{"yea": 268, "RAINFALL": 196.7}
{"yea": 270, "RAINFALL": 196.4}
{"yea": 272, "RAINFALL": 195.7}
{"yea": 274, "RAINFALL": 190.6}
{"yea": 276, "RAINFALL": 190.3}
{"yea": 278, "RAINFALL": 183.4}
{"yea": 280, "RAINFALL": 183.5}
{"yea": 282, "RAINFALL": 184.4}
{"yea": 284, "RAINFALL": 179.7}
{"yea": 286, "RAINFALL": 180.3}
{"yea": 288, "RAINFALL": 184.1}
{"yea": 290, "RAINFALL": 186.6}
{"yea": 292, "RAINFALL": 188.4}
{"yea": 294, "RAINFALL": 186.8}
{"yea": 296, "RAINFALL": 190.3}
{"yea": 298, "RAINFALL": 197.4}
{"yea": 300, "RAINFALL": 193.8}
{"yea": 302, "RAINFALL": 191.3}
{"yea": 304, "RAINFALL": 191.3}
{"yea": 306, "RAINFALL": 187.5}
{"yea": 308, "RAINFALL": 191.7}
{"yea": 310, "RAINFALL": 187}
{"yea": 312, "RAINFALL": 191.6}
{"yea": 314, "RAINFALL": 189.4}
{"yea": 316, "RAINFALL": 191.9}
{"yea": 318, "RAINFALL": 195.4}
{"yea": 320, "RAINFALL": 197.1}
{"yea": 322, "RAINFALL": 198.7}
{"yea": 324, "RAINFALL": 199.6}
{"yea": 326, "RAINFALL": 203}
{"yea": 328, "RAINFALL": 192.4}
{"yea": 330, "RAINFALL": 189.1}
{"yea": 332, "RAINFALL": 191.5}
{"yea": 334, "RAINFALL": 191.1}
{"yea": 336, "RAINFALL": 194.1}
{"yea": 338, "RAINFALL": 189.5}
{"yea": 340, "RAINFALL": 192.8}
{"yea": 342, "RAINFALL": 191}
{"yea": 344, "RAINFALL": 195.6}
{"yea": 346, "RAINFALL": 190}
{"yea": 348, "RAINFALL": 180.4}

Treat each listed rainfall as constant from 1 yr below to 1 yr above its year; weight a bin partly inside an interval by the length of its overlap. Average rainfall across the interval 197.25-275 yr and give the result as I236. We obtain 184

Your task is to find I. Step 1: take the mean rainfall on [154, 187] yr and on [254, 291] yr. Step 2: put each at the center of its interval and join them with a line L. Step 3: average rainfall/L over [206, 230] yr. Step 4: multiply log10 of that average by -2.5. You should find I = 0.04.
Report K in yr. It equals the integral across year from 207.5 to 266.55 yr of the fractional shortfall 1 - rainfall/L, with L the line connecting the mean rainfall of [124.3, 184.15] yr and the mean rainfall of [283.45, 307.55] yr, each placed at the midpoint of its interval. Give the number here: 0.9 yr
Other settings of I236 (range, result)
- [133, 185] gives 184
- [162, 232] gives 180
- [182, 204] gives 177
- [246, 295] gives 188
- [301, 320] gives 191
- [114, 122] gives 164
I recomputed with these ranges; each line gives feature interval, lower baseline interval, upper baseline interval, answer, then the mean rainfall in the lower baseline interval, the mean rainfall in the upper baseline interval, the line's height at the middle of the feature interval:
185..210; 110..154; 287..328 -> 0.03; 177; 192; 182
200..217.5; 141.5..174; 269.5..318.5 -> 0.05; 186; 189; 187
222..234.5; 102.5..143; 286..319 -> 0.03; 174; 190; 184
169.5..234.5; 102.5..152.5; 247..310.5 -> 0.02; 176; 189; 183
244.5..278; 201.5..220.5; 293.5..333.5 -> -0.03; 179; 193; 186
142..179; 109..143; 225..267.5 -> -0.05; 174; 185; 177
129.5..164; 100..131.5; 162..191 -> -0.05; 171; 183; 177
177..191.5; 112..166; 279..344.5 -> 0.02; 179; 191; 182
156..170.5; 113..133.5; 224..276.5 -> -0.07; 170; 187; 175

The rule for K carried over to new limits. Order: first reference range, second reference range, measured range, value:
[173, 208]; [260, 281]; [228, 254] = 0.6 yr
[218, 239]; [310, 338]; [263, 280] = -0.6 yr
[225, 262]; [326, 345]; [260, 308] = -0.6 yr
